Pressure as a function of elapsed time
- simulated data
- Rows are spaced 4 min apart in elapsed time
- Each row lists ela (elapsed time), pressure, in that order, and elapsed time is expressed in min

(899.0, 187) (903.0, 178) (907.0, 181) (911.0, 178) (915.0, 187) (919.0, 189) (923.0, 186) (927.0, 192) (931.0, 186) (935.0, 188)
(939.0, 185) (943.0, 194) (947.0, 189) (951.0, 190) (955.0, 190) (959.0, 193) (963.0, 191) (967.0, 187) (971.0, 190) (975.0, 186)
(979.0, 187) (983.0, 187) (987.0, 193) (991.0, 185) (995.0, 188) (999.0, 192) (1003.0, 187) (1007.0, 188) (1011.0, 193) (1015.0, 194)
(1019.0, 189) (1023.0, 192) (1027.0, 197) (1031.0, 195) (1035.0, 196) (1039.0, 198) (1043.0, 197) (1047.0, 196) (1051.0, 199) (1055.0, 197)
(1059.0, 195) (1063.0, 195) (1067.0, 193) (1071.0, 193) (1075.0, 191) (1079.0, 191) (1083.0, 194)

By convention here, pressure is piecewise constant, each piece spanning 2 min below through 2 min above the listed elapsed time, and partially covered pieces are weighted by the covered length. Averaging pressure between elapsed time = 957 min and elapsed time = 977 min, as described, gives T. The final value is 189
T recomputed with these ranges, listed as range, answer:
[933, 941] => 186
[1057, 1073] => 194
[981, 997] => 188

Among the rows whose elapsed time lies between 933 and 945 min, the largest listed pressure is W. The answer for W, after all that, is 194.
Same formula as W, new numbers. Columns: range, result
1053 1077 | 197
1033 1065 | 199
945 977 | 193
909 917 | 187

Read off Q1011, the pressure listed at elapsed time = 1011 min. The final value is 193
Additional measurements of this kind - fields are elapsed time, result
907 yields 181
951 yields 190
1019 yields 189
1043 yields 197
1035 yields 196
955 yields 190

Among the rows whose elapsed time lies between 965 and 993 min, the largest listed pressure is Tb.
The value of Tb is 193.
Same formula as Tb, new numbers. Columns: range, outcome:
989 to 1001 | 192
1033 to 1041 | 198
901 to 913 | 181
